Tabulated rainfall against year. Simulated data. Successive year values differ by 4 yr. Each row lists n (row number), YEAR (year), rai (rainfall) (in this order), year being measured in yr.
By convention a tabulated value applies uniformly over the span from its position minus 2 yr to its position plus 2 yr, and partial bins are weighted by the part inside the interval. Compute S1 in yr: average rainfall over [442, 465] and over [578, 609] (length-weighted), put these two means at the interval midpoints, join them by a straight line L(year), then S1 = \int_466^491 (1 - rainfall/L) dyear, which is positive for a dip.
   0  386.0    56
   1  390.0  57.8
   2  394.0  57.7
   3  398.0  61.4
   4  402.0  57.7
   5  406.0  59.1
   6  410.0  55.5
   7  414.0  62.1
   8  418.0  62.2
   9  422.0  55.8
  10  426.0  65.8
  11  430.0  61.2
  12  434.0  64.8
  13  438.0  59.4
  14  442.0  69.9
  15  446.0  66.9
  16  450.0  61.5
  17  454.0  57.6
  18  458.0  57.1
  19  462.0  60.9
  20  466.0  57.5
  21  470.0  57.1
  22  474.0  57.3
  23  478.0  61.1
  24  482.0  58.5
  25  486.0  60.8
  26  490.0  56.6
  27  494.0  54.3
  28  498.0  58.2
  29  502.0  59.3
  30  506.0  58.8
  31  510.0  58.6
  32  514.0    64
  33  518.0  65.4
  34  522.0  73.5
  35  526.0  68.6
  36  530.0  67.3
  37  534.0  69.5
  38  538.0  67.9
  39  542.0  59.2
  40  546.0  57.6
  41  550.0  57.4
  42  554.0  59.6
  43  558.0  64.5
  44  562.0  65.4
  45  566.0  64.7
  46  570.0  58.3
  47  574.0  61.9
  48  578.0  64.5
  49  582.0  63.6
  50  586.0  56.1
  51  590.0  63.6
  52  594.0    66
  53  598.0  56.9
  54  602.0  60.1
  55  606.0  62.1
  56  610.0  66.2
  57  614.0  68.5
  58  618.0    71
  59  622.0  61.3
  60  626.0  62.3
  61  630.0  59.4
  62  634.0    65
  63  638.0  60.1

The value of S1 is 1.2 yr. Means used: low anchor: 61.4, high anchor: 61.6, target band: 58.6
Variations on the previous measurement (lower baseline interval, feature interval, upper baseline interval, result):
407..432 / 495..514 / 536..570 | 0.70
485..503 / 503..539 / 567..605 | -4.29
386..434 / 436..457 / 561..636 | -0.84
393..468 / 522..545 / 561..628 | -1.67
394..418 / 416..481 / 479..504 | -2.52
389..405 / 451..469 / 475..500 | -0.01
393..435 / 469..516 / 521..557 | 3.01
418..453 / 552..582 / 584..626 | 0.16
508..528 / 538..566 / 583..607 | 1.01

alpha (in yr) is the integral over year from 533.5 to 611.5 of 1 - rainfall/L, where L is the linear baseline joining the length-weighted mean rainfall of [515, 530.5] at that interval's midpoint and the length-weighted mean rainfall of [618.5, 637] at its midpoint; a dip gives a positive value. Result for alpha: 4.3 yr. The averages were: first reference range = 68.5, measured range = 62.1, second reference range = 62.6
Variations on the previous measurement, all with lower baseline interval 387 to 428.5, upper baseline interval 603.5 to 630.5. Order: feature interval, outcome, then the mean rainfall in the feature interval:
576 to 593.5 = 0.41 yr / 62.3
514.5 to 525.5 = -1.13 yr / 68.6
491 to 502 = 0.86 yr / 56.8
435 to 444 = -0.66 yr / 64.7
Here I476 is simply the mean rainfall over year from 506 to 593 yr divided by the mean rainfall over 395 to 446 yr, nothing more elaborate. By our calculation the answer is 1.03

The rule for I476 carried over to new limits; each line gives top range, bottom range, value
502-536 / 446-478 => 1.11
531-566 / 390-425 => 1.06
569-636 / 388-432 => 1.05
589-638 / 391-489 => 1.05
